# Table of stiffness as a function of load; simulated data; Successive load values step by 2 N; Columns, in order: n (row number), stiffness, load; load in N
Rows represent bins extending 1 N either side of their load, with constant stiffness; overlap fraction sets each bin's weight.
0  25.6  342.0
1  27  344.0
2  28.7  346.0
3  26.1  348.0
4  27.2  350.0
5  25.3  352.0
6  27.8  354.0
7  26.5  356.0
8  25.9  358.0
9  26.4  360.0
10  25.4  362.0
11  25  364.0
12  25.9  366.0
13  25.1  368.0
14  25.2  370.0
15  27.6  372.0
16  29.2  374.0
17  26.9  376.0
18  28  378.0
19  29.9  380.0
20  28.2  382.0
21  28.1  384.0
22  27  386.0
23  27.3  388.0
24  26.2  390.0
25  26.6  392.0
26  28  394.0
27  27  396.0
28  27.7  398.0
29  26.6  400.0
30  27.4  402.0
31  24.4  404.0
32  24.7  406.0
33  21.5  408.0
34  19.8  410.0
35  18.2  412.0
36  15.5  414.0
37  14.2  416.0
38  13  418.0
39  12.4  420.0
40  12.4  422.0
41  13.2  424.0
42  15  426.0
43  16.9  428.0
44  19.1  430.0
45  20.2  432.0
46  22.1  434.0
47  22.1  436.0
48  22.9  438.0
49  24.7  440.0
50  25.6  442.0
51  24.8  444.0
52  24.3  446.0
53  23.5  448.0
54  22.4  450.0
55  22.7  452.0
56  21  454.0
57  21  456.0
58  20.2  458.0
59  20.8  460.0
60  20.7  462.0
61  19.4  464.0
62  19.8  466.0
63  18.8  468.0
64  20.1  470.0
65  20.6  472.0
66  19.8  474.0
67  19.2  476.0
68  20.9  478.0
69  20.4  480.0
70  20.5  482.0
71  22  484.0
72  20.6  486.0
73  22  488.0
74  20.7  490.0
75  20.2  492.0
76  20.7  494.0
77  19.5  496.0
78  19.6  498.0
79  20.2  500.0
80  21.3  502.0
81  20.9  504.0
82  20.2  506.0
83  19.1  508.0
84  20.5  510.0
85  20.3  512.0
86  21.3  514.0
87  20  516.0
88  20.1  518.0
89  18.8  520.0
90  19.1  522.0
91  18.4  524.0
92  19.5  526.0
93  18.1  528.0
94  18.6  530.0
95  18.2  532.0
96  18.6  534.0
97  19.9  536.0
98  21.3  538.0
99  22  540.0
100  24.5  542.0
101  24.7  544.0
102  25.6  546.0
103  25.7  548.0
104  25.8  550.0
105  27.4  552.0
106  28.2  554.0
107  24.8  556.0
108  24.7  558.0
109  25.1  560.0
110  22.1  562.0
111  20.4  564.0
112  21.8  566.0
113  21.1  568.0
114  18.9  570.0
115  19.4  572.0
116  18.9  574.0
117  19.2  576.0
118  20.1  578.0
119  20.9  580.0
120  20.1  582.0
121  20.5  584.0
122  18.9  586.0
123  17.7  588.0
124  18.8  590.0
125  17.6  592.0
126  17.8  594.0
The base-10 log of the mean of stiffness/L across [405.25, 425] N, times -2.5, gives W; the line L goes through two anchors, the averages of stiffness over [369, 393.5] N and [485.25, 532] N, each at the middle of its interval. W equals 0.48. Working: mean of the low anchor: 27.5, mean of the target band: 16.4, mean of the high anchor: 19.9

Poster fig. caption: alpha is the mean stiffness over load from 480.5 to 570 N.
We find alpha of 21.4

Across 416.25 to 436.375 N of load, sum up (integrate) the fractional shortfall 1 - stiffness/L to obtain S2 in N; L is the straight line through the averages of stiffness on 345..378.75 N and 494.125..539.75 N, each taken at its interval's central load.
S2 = 6.2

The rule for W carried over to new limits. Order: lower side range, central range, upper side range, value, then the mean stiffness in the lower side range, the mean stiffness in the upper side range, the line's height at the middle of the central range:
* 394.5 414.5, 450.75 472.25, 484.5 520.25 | 0.06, 23.6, 20.4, 21.7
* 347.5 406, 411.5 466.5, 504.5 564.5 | 0.25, 26.8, 21.8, 24.8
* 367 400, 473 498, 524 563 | 0.19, 27.4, 22.8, 24.4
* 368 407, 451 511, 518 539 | 0.07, 27.1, 19.1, 21.8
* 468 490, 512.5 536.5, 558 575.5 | 0.09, 20.5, 21.1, 20.8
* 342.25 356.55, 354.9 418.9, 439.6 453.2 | 0.03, 26.9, 23.9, 25.7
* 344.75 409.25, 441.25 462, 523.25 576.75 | 0.10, 26.6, 22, 24.6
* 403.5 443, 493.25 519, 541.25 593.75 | 0.02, 18.8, 22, 20.6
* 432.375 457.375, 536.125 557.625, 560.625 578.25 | -0.19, 23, 20.3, 20.8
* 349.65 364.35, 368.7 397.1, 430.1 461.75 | -0.10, 26.2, 22.4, 25.1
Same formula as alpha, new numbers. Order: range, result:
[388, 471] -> 21.2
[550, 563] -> 25.4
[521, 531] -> 18.7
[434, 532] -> 20.8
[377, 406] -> 27.2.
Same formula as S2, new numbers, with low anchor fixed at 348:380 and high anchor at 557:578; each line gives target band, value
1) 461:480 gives 3.0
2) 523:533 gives 1.6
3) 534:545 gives -0.1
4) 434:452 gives 0.6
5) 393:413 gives 0.8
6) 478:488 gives 1.0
